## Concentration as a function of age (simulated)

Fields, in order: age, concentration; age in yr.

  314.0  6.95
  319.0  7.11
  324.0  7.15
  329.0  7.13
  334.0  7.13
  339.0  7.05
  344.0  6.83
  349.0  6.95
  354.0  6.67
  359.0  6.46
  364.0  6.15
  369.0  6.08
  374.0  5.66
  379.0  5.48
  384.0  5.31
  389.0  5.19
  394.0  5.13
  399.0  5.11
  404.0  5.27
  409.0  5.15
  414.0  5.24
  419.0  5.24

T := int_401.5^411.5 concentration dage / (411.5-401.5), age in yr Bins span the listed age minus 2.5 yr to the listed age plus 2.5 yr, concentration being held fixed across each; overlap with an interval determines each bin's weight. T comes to 5.21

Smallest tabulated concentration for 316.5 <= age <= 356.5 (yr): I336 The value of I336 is 6.67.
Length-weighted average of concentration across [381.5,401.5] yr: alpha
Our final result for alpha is 5.19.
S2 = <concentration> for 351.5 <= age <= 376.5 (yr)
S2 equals 6.2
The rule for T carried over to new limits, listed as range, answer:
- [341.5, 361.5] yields 6.73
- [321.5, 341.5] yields 7.12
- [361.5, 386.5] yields 5.74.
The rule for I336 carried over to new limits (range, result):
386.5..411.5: 5.11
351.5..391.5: 5.19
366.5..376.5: 5.66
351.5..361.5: 6.46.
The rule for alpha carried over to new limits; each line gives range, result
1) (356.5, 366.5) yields 6.3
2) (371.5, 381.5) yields 5.57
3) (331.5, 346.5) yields 7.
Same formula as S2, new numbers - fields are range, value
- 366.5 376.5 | 5.87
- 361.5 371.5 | 6.12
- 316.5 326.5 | 7.13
